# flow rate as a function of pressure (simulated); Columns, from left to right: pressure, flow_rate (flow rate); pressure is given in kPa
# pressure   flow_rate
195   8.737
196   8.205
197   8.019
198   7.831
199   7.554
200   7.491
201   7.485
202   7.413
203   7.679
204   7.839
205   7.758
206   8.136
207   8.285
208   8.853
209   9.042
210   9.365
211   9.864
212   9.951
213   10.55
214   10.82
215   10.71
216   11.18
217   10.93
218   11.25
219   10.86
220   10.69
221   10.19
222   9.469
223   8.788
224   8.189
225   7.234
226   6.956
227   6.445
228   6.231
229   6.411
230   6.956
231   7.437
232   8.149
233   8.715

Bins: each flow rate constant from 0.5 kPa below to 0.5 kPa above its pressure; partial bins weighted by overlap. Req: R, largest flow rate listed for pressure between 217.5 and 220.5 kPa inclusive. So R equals 11.25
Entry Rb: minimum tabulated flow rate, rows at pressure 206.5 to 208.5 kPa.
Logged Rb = 8.285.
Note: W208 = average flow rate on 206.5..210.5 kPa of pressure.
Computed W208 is 8.89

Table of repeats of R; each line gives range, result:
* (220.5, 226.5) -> 10.19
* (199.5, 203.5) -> 7.679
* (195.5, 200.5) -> 8.205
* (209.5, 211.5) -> 9.864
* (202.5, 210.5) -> 9.365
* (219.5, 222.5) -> 10.69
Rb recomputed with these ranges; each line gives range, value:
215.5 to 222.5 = 9.469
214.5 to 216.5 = 10.71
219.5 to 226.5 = 6.956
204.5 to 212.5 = 7.758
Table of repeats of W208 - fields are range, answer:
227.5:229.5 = 6.32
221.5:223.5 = 9.13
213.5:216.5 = 10.9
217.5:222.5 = 10.5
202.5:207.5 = 7.94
